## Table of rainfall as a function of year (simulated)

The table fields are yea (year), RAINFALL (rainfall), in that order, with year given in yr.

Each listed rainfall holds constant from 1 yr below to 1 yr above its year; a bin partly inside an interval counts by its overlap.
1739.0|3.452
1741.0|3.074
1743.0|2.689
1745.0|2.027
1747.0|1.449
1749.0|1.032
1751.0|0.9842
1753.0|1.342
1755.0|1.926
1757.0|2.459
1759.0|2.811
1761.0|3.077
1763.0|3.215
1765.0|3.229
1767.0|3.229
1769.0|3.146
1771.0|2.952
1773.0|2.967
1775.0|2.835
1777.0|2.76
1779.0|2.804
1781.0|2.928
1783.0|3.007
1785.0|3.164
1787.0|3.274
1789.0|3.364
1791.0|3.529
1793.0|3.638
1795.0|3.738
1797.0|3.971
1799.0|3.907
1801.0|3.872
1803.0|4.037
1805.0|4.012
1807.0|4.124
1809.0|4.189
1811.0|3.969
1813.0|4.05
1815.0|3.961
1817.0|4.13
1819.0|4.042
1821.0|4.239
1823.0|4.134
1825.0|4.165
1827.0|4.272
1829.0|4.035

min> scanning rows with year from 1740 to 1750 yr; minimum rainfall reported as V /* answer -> 1.032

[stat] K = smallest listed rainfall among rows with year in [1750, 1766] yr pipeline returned 0.9842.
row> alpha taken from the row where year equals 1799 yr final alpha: 3.907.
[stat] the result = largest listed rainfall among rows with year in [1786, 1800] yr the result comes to 3.971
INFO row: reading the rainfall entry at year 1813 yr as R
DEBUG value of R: 4.05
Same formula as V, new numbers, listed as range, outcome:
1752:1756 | 1.342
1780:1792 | 2.928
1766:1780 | 2.76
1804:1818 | 3.961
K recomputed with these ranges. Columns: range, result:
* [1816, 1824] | 4.042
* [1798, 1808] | 3.872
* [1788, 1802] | 3.364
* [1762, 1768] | 3.215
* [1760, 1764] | 3.077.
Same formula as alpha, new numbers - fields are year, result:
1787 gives 3.274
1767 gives 3.229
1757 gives 2.459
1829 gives 4.035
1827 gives 4.272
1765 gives 3.229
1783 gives 3.007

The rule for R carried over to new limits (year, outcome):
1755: 1.926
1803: 4.037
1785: 3.164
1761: 3.077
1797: 3.971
